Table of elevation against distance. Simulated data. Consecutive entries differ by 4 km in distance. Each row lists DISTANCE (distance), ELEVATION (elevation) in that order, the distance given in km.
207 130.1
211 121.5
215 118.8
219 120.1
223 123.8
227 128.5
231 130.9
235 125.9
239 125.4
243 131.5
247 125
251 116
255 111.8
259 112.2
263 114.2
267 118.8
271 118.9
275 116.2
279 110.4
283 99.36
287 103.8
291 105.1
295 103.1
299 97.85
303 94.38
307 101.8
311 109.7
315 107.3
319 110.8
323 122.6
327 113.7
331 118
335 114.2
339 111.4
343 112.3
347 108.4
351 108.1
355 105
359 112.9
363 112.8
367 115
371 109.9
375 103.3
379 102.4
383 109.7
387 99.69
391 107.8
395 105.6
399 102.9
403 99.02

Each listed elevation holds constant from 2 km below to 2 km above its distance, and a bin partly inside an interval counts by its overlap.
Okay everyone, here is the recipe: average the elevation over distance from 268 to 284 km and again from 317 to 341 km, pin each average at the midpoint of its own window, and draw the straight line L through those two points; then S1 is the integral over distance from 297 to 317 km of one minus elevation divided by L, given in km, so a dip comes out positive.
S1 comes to 2.1 km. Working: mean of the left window 112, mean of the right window 115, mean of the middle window 102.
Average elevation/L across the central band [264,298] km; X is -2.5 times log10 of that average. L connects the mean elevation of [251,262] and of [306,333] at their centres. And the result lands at 0.03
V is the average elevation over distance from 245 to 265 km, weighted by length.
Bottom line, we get 116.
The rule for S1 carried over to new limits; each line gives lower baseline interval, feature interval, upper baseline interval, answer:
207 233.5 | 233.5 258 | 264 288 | -0.72 km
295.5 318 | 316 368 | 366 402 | -4.24 km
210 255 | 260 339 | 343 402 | 4.31 km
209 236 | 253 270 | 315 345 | 0.85 km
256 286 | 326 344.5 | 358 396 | -0.72 km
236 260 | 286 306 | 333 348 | 2.66 km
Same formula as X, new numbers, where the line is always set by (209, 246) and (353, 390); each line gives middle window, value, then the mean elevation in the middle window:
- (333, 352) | 0.00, 111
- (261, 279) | 0.03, 116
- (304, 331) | 0.03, 111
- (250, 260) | 0.08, 113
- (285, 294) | 0.13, 104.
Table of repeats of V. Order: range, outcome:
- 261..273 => 117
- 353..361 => 109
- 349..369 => 111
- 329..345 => 114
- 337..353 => 110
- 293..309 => 99.3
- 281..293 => 103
